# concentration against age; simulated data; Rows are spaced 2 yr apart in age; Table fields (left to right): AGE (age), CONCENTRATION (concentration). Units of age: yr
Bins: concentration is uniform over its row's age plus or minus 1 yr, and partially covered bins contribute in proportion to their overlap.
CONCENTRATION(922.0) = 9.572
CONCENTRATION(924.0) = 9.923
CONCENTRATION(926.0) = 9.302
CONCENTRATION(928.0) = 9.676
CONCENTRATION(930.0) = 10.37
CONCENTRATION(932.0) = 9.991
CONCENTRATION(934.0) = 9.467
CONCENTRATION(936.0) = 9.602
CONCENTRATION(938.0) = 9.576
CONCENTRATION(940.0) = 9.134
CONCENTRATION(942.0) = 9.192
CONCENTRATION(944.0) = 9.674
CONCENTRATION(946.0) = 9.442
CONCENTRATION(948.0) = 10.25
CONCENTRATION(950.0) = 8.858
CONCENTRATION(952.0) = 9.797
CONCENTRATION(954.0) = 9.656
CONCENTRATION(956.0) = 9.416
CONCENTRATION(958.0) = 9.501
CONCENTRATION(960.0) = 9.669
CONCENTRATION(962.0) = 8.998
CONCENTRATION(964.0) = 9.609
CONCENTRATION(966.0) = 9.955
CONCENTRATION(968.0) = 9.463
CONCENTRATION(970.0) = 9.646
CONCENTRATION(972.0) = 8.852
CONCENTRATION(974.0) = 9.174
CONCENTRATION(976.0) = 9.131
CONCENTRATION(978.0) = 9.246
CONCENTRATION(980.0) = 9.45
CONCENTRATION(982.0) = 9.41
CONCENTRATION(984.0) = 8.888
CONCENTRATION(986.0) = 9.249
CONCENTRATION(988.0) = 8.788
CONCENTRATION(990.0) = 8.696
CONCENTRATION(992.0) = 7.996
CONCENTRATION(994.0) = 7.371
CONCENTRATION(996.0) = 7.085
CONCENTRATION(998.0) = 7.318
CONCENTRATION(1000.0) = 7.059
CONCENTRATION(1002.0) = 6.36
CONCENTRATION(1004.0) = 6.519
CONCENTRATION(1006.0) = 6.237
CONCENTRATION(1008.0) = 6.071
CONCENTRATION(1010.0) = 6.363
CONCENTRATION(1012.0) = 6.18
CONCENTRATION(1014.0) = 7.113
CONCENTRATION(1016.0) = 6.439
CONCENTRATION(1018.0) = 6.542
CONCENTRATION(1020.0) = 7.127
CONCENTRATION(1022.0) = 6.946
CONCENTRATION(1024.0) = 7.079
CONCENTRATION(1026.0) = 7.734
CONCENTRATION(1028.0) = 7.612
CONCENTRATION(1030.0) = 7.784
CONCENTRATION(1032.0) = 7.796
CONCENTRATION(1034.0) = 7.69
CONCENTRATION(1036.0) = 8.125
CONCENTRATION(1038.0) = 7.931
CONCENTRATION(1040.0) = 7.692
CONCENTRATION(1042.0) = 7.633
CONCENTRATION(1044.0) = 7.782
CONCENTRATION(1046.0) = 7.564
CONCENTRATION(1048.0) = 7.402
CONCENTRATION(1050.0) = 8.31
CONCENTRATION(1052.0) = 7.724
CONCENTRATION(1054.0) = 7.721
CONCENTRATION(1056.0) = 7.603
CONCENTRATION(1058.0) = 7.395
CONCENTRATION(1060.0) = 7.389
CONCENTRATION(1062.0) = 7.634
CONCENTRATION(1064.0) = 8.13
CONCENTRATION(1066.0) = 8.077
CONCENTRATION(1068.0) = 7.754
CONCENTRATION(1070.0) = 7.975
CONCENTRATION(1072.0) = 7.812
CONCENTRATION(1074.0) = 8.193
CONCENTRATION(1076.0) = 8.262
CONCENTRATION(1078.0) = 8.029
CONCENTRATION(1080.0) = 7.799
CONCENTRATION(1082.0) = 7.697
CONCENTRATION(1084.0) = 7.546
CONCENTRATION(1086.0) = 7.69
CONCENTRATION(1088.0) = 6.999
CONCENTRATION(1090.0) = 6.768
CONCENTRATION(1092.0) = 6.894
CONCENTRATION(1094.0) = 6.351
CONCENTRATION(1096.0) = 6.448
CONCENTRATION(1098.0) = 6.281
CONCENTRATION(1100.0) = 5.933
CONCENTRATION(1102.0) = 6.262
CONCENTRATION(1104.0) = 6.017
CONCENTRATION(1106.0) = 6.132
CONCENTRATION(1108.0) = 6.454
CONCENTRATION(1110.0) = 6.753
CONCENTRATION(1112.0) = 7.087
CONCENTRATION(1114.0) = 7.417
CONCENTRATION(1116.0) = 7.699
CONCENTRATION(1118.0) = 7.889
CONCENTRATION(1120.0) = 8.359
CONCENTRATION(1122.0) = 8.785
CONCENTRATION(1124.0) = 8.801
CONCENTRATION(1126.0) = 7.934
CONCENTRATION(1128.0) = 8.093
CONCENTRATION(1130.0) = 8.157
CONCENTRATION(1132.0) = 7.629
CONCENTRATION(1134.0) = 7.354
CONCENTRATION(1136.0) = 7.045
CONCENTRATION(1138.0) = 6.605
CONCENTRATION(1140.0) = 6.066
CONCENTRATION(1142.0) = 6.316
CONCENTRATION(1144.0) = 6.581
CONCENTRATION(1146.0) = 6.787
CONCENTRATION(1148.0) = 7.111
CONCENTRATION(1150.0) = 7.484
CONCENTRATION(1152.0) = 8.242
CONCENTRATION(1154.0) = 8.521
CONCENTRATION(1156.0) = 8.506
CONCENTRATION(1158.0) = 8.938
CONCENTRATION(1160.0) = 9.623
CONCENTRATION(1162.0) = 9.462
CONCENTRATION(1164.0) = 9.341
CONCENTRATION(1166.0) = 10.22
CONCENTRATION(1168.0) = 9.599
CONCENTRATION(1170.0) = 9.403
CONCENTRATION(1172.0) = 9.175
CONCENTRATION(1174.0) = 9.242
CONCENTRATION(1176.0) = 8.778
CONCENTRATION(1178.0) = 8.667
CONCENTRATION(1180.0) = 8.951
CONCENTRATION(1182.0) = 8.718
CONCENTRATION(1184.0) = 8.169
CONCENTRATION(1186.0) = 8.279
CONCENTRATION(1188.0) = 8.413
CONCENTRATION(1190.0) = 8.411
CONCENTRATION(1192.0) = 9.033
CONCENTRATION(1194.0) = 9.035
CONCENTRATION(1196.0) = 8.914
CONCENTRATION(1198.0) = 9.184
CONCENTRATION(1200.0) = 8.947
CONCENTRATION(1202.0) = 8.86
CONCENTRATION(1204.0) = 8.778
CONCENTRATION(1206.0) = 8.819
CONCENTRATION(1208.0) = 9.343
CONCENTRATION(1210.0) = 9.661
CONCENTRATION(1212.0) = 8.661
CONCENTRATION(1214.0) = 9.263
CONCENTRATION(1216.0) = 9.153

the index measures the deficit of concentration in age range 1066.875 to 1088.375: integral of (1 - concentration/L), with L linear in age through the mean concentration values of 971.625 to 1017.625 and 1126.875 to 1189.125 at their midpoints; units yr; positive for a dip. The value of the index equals 0.5 yr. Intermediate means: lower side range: 7.75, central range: 7.82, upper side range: 8.24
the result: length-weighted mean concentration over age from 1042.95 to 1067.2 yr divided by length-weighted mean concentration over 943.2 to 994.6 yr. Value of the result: 0.8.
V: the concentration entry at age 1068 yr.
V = 7.754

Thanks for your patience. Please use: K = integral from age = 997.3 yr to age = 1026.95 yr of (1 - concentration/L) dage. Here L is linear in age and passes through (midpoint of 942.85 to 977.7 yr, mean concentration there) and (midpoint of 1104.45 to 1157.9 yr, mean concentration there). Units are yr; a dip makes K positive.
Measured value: 7.1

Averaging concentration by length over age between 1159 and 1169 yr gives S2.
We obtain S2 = 9.65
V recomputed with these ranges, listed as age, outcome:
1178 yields 8.667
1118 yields 7.889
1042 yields 7.633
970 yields 9.646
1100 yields 5.933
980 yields 9.45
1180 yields 8.951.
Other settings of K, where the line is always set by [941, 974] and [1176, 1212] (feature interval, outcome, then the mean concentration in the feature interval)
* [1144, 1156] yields 1.79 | 7.61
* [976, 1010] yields 5.58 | 7.85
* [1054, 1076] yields 3.29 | 7.81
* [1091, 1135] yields 8.92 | 7.21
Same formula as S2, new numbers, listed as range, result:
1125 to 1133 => 7.95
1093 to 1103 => 6.25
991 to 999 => 7.44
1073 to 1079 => 8.16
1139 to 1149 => 6.57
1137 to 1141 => 6.34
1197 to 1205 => 8.94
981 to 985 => 9.15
